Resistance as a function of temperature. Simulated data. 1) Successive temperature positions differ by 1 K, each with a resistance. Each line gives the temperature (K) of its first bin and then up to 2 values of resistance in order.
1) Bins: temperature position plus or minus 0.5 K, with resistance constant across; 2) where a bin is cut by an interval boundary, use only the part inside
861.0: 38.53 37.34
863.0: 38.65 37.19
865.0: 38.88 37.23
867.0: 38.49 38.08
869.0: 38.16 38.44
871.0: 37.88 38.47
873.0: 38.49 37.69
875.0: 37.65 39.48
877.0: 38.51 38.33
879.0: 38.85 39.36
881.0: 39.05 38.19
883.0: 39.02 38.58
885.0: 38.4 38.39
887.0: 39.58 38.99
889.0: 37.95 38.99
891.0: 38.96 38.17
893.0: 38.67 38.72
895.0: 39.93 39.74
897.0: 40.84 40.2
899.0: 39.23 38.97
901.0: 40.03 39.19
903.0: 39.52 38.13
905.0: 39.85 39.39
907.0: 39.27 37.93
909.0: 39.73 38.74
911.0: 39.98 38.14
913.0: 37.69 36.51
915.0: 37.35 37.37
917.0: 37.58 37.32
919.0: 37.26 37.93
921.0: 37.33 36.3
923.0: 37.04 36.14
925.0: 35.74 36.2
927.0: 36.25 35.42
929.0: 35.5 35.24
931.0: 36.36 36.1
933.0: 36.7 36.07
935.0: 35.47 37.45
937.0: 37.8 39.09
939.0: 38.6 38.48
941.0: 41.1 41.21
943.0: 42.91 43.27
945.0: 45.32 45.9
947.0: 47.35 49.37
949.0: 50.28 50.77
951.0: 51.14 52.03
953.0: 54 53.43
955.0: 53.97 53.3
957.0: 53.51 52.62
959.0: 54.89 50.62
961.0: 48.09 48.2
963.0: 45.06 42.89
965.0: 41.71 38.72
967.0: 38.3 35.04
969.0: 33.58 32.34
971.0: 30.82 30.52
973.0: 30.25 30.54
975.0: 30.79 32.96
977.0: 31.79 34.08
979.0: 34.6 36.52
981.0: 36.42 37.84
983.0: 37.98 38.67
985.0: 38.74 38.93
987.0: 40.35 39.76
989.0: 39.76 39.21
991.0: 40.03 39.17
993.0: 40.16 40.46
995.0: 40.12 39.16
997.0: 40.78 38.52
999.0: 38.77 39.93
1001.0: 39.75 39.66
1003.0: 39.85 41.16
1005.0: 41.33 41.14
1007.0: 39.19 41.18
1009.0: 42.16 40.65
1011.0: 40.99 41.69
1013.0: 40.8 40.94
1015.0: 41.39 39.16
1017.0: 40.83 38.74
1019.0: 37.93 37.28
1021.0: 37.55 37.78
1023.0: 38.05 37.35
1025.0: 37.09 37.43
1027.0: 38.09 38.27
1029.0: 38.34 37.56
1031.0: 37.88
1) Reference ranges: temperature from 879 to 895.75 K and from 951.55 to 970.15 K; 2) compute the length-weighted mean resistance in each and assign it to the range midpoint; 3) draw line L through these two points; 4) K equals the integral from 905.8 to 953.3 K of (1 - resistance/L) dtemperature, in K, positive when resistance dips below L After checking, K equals 3.79 K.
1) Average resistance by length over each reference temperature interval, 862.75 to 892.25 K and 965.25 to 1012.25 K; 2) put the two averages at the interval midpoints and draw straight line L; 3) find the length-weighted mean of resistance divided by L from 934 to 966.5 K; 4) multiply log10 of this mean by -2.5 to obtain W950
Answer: -0.21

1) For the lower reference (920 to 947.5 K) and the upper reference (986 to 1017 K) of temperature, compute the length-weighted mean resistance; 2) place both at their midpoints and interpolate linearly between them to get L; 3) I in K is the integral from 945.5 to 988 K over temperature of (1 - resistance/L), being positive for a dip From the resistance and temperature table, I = -3.0 K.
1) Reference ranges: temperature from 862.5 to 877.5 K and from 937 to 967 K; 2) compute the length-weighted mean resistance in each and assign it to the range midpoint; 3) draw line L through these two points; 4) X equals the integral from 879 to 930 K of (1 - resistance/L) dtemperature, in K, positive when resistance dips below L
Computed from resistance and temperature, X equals 4.26 K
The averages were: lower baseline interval 38.2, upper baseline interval 46.9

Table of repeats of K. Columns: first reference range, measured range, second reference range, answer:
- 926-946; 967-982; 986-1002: 2.3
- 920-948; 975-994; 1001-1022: 1.0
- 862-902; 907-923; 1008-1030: 0.4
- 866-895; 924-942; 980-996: 0.8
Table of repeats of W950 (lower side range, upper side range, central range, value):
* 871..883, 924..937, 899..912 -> -0.055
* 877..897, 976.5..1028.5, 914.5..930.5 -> 0.066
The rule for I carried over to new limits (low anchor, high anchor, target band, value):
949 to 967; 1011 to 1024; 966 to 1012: 6.5 K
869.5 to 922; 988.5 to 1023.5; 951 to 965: -4.0 K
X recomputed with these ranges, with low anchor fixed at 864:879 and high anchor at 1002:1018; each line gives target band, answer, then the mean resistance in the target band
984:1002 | 0.4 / 39.6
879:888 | -0.1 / 38.8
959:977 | 0.9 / 38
